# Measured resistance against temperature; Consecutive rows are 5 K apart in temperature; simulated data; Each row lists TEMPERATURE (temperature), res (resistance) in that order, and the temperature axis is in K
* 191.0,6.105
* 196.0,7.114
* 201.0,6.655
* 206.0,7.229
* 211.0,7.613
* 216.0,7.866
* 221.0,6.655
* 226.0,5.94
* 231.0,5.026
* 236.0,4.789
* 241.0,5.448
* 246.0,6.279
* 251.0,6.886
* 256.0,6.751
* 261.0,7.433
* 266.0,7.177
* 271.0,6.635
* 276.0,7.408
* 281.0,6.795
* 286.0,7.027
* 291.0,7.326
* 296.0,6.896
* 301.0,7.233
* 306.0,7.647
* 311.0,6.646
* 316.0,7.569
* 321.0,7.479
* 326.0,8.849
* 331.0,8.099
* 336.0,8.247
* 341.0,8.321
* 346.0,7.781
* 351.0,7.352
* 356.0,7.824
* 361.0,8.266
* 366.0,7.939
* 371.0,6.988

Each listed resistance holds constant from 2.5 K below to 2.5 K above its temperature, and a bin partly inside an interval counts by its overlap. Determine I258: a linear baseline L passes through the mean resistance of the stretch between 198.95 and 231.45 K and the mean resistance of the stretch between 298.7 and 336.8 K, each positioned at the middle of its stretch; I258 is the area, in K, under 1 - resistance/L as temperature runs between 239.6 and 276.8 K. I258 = 2.2 K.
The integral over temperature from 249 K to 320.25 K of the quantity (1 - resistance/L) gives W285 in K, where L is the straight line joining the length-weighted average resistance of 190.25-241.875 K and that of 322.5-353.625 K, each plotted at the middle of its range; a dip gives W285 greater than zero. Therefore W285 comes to 2.4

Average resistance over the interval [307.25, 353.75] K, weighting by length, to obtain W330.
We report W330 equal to 7.81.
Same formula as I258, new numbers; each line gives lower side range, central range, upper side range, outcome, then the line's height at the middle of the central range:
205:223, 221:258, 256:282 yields 6.72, 7.23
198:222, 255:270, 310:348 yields 0.86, 7.54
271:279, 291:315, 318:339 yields 1.59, 7.67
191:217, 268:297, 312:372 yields 2.08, 7.57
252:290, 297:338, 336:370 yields -0.84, 7.53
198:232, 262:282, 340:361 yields 0.50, 7.23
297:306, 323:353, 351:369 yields -1.76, 7.67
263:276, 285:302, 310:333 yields 0.59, 7.38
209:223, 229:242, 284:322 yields 4.08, 7.36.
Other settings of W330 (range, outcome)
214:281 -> 6.49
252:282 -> 7.04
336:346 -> 8.17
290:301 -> 7.11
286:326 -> 7.34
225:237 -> 5.22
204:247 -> 6.31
